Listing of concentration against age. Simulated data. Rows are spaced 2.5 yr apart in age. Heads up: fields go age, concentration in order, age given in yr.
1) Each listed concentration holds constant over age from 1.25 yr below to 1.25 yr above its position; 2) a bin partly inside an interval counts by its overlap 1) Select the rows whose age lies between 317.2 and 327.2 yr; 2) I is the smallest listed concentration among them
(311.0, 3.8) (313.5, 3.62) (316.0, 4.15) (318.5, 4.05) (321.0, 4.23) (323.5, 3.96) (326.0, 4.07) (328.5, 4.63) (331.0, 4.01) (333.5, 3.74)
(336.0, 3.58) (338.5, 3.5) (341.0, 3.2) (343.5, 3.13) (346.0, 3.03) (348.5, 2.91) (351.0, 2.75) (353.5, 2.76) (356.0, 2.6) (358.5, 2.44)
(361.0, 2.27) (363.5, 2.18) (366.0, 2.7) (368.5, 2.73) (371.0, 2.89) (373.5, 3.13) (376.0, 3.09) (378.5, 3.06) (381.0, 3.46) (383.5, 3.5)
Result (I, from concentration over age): 3.96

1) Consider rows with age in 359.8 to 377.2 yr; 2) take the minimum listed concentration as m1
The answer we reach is 2.18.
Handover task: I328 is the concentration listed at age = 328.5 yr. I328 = 4.63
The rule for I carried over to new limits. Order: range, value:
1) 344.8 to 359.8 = 2.44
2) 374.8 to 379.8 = 3.06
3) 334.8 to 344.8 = 3.13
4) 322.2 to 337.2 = 3.58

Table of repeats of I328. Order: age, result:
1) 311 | 3.8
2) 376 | 3.09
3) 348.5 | 2.91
